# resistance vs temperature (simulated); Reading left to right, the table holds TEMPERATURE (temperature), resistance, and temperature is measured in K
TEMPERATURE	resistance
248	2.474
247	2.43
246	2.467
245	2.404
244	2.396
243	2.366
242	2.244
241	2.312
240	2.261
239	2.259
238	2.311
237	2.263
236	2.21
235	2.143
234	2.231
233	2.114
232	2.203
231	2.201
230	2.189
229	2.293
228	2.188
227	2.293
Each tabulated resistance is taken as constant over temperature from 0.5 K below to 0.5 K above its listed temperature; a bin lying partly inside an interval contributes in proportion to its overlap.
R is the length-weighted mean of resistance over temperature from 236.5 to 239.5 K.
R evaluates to 2.28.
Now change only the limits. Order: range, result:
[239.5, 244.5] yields 2.32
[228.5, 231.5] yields 2.23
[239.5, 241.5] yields 2.29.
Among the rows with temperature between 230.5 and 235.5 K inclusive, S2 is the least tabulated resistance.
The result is 2.114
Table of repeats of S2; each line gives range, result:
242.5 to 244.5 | 2.366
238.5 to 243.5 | 2.244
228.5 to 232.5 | 2.189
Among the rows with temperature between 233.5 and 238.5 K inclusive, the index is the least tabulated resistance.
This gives 2.143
